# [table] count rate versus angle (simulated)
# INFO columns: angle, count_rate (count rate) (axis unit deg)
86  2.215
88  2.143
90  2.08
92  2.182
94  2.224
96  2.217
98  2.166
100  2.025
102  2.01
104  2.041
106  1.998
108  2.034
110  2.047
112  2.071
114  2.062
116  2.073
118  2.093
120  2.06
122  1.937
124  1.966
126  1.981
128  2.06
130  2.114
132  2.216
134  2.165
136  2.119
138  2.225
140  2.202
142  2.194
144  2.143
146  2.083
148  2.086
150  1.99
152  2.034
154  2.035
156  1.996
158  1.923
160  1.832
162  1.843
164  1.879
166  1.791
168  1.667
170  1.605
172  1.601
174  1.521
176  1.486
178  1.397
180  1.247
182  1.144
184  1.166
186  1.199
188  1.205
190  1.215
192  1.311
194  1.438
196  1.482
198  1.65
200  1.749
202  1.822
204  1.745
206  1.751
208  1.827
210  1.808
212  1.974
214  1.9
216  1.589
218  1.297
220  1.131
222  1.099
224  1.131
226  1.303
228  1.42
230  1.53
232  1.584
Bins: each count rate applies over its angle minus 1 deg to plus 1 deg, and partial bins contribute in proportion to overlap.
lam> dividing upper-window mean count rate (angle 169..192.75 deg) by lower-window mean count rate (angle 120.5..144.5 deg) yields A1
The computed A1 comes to 0.6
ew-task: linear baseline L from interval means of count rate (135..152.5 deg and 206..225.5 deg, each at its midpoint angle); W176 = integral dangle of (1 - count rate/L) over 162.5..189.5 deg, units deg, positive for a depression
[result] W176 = 5.9 deg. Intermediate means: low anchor 2.12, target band 1.46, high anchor 1.53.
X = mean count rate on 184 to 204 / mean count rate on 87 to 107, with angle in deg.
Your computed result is 0.69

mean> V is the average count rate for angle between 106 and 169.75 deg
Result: 2.02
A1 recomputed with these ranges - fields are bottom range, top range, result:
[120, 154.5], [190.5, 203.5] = 0.75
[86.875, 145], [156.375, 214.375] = 0.76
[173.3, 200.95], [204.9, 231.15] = 1.11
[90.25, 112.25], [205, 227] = 0.73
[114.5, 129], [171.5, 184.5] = 0.67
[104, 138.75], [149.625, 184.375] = 0.81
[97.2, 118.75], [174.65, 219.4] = 0.74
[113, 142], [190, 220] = 0.78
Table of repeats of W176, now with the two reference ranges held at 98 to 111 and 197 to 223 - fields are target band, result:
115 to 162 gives -3.8 deg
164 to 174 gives 0.7 deg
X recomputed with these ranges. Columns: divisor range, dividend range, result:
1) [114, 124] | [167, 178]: 0.77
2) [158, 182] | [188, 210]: 0.98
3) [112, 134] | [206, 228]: 0.73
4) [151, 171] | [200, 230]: 0.84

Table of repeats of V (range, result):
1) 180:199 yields 1.31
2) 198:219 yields 1.74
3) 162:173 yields 1.72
